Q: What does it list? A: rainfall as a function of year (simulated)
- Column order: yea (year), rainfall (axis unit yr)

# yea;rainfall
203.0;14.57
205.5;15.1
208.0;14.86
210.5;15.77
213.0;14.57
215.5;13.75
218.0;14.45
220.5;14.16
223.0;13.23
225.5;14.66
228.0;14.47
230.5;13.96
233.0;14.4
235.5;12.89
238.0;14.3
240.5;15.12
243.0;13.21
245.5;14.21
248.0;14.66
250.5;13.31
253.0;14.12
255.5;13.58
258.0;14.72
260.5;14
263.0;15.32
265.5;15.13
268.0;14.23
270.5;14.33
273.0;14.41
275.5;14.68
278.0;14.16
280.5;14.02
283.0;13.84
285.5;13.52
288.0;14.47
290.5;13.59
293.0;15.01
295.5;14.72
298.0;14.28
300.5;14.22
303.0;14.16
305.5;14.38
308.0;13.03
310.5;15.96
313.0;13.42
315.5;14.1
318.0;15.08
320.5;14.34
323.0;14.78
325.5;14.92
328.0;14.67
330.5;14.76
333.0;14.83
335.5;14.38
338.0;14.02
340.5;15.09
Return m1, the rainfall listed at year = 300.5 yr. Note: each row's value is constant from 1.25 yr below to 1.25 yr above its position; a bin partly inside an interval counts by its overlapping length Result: 14.22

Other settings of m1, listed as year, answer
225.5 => 14.66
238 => 14.3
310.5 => 15.96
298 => 14.28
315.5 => 14.1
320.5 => 14.34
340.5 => 15.09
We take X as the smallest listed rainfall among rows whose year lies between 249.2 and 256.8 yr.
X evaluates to 13.31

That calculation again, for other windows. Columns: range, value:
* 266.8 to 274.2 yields 14.23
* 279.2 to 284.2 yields 13.84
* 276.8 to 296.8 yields 13.52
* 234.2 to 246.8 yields 12.89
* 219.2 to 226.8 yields 13.23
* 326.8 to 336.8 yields 14.38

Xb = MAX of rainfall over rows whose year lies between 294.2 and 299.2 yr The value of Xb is 14.72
